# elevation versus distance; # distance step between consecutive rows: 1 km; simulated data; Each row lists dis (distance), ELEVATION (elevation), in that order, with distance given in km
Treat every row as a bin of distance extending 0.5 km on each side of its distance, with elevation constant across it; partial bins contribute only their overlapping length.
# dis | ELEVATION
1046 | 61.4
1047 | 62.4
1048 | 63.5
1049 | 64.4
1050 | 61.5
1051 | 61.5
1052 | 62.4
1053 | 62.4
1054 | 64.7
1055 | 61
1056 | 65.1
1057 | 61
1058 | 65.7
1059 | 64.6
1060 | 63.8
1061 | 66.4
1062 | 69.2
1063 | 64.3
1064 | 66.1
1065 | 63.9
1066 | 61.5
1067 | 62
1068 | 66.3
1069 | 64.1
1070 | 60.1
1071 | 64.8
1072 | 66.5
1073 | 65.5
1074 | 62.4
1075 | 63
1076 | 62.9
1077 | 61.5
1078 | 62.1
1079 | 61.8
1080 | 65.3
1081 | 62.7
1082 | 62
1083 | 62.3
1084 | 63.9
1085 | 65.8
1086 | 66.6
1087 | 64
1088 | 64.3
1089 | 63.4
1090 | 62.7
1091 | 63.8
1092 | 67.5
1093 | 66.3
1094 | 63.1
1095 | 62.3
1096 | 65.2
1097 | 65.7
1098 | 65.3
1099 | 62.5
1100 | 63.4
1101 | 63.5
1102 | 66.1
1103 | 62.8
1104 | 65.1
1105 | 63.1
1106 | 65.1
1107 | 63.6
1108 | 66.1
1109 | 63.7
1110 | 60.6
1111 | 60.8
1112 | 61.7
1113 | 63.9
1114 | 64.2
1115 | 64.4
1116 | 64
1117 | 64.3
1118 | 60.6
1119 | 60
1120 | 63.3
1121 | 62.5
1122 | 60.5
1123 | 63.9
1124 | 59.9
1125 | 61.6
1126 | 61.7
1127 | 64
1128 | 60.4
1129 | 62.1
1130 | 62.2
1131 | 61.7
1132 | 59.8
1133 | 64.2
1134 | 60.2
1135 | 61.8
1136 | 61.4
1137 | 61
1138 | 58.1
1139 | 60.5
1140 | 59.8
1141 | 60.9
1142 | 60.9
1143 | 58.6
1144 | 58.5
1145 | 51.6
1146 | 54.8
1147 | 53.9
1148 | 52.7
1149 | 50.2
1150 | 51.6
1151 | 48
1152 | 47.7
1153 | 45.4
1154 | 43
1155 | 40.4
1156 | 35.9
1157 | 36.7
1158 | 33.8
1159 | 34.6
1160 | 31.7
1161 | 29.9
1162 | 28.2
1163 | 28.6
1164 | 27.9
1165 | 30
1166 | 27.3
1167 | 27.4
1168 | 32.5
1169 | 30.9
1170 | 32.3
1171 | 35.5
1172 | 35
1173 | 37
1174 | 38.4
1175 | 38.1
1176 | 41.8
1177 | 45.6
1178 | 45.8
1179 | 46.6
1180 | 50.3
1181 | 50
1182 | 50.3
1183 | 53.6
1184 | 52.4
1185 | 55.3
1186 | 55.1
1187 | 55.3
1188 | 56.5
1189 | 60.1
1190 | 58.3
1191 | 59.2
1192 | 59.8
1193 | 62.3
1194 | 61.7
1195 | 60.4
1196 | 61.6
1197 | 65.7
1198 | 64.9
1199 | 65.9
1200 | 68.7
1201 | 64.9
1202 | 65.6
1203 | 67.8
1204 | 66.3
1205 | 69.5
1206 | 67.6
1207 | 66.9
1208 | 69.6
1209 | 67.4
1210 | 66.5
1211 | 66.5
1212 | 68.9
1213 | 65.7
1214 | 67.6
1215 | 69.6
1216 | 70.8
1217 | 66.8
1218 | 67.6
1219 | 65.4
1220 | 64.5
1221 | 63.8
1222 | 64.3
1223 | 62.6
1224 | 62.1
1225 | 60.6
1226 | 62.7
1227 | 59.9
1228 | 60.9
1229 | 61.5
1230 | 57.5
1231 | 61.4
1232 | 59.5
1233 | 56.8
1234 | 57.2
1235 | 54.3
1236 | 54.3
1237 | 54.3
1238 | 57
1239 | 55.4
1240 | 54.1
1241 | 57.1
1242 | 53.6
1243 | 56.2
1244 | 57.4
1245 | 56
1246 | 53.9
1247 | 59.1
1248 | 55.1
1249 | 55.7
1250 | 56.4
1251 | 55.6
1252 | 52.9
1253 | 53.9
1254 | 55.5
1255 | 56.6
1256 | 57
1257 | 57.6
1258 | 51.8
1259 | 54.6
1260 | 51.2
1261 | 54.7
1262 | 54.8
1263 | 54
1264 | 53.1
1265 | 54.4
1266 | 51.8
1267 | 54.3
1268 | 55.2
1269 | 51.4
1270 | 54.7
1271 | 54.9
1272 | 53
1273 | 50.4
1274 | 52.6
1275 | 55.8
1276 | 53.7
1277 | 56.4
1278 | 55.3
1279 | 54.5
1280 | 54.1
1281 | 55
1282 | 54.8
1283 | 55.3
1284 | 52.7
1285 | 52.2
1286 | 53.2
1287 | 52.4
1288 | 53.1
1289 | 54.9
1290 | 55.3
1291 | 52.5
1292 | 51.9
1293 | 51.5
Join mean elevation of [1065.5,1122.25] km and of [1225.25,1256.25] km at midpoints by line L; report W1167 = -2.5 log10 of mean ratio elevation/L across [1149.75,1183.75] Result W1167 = 0.48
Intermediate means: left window 63.6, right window 56.8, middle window 38.6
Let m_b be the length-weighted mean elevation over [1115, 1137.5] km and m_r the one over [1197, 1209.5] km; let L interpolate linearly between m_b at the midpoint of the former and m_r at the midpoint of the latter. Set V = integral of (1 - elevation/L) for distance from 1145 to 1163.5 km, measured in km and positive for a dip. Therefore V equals 6.4 km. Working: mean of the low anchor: 61.9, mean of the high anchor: 67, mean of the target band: 41.8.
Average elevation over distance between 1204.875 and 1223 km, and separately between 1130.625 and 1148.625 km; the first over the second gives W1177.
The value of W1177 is 1.1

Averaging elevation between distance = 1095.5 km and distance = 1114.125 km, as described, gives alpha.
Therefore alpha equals 63.8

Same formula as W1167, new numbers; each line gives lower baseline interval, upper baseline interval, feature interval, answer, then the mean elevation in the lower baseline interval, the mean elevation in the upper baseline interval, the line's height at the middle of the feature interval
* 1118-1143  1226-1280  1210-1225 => -0.16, 61.3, 55.5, 57.1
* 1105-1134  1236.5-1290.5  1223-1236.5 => -0.05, 62.5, 54.6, 56.4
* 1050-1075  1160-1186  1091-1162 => -0.16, 63.9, 39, 49.5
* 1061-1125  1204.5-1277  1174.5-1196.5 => 0.13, 63.7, 58.7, 60.5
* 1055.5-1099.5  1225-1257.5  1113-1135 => 0.00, 64.1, 56.8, 62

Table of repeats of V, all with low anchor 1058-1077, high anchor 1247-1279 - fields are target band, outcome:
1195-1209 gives -2.16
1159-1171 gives 5.90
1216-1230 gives -1.71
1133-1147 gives 0.35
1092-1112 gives -0.45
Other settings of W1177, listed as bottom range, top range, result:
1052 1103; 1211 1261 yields 0.92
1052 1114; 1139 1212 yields 0.79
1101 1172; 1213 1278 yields 1.08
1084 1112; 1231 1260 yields 0.87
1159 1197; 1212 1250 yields 1.34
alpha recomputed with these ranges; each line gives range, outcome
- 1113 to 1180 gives 49.8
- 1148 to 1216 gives 50.8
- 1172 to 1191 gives 49.3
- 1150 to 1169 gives 35.3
